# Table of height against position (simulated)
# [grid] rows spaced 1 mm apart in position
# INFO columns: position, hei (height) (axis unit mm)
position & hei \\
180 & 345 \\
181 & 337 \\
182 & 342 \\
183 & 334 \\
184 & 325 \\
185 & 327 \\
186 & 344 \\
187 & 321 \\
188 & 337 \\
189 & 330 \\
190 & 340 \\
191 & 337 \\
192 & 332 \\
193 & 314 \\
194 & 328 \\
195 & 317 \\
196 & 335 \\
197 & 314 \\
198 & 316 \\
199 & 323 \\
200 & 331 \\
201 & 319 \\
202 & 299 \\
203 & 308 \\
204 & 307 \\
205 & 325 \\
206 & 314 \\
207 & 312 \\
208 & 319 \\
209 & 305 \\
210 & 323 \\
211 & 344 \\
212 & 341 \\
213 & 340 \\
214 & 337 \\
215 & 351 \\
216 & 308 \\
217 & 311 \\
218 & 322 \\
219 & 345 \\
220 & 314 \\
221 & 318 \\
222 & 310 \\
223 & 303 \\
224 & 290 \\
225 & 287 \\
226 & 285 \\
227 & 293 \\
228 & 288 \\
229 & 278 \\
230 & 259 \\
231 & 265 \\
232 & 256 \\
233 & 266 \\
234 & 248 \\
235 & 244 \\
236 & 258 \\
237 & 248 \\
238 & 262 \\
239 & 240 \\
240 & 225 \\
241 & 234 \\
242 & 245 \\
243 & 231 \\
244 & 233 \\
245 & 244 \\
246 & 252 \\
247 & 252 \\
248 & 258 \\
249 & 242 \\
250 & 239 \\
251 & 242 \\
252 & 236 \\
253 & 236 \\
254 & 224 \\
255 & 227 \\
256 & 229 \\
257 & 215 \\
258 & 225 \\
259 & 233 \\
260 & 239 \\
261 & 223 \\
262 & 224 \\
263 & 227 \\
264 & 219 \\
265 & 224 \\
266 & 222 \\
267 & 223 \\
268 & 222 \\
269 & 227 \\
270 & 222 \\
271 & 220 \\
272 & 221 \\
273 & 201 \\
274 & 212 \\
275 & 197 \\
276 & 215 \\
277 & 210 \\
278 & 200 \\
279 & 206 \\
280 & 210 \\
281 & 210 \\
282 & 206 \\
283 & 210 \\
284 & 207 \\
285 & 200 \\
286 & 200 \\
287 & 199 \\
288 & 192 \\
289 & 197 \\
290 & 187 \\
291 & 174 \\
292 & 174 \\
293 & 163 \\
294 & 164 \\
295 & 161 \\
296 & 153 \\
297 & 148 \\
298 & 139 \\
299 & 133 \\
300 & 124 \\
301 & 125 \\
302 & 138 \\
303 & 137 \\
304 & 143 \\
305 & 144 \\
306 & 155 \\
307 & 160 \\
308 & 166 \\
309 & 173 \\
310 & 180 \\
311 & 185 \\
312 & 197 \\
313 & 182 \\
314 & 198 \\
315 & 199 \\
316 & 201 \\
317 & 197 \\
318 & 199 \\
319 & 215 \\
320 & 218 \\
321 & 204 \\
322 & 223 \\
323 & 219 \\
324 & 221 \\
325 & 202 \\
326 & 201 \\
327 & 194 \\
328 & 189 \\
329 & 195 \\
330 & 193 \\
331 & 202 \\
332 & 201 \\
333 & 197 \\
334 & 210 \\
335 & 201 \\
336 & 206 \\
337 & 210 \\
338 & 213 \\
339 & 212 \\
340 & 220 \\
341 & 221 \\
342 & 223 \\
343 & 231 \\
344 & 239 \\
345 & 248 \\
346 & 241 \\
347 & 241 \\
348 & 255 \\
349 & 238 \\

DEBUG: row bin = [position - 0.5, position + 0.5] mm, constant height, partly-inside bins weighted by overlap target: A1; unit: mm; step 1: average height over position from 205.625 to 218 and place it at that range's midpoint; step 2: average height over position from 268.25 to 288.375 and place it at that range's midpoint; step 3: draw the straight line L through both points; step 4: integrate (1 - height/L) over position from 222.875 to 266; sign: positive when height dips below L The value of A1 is 3.4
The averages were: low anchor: 325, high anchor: 209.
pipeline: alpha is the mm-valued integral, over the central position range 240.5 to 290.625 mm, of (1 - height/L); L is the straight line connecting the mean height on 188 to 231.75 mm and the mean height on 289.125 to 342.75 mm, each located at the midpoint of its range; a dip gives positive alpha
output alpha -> 5.1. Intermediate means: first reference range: 315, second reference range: 185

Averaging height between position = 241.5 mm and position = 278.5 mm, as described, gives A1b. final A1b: 227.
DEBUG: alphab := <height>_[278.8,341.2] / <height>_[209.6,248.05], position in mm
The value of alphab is 0.7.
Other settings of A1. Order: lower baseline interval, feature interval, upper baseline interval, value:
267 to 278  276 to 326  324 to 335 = 5.74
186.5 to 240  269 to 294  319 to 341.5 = 4.74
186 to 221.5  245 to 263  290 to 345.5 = 1.98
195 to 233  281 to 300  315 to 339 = 4.91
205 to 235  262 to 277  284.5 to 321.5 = 0.55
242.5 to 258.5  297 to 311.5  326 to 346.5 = 4.66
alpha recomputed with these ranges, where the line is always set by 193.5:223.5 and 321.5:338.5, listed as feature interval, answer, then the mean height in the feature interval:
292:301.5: 3.6 mm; 147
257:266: 1.5 mm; 226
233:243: 1.6 mm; 245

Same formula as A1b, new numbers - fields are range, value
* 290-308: 151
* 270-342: 190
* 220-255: 259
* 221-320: 215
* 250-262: 230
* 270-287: 208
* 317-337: 205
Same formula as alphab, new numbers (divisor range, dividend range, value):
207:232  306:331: 0.63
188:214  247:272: 0.71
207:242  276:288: 0.70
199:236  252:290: 0.71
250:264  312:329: 0.89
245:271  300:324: 0.78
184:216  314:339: 0.63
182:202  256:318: 0.59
